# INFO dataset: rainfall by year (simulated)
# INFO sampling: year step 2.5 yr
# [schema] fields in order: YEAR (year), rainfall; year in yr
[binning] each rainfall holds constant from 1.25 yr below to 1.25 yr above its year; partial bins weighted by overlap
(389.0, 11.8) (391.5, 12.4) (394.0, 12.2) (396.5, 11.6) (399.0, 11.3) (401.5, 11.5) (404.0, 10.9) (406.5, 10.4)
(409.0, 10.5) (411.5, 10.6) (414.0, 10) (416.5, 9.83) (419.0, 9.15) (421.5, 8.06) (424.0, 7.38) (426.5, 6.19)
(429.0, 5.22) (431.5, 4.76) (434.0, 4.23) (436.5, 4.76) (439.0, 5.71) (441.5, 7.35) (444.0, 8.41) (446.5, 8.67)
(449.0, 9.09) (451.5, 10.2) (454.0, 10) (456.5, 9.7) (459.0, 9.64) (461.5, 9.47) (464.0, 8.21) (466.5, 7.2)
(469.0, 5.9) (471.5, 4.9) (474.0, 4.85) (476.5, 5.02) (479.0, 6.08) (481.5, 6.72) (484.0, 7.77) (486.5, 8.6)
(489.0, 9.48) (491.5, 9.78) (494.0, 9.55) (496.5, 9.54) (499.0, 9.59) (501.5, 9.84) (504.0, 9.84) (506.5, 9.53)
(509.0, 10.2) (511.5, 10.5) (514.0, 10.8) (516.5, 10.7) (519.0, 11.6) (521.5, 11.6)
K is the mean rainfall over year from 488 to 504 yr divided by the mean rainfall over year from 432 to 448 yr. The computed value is 1.49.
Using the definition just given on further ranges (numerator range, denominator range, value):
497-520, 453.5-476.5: 1.36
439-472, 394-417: 0.77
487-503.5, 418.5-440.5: 1.58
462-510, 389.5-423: 0.76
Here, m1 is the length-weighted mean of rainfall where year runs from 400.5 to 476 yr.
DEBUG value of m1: 8.05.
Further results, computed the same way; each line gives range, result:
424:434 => 5.49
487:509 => 9.64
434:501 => 7.88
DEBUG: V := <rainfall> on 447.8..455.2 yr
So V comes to 9.77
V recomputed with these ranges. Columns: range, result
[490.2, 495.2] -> 9.66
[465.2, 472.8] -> 6.01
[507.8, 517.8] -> 10.6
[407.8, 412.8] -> 10.5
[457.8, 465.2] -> 9.11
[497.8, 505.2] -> 9.76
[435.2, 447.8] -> 6.98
